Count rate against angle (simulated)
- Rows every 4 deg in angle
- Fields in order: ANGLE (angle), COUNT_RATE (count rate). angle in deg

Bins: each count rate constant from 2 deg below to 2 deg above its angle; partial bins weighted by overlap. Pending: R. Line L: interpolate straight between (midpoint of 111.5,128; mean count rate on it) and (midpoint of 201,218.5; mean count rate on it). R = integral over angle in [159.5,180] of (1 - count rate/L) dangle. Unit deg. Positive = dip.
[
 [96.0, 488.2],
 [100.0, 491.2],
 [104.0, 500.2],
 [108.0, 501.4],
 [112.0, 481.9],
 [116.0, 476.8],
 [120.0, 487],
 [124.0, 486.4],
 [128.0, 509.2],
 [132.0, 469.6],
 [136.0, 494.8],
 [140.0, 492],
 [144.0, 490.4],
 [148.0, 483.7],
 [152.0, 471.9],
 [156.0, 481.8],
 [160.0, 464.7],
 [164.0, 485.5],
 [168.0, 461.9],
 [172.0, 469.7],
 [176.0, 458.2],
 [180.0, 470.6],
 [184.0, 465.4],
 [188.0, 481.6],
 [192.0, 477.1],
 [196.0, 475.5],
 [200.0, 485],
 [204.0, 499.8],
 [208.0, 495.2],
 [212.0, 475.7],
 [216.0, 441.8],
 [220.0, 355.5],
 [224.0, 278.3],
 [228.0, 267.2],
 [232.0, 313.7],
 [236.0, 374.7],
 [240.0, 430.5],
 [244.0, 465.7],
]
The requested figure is 0.5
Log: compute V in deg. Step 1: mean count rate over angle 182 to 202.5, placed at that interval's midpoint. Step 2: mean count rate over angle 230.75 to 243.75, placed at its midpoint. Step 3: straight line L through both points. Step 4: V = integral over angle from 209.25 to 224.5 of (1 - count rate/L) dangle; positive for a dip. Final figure 0.9 deg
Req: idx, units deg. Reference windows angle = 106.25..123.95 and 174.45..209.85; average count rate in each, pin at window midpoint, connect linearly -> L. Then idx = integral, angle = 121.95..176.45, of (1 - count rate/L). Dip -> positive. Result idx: 0.3 deg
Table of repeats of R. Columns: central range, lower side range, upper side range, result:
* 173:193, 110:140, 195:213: 0.7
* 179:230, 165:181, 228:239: -4.3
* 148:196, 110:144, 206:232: -4.2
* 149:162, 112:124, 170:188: 0.0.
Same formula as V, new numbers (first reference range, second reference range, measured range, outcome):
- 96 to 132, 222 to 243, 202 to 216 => -4.3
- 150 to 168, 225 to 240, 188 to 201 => -2.4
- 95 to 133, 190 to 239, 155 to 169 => -0.7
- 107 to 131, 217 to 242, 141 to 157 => -1.2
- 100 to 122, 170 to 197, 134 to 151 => -0.3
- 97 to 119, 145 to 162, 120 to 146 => -0.4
